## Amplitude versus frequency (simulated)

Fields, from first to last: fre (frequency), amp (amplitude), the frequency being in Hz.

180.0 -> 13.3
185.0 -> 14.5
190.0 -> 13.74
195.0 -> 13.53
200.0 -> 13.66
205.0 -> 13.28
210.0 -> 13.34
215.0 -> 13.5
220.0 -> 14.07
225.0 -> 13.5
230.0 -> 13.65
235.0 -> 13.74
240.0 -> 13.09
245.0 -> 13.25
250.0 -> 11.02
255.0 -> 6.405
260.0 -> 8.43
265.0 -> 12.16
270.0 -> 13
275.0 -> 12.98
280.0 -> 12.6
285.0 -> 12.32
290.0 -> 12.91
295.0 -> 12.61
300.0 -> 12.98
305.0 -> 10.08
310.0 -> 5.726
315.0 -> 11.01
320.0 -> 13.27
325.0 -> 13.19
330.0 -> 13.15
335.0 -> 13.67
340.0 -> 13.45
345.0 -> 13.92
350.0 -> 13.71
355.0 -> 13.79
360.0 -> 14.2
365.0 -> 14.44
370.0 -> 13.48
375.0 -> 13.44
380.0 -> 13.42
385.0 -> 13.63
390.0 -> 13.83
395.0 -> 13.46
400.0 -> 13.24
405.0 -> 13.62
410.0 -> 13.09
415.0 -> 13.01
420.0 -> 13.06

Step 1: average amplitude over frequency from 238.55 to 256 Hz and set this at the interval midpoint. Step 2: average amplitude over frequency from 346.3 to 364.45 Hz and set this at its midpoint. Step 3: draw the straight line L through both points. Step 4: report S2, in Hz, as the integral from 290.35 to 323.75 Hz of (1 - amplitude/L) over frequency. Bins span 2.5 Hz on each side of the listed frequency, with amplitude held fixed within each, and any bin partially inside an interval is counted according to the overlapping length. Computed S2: 4.1 Hz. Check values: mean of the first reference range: 11.2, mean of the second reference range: 14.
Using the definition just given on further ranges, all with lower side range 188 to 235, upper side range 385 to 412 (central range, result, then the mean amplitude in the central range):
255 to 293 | 5.2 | 11.7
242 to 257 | 3.4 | 10.4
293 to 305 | 1.2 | 12.2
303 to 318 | 5.0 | 9.04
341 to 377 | -0.9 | 13.8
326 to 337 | 0.1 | 13.4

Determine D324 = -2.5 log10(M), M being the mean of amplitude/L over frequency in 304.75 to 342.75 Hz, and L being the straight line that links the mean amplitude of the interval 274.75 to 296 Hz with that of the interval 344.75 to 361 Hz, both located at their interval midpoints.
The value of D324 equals 0.136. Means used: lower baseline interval 12.7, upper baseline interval 13.9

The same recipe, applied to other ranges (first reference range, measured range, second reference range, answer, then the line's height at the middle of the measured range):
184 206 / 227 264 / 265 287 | 0.15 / 13.1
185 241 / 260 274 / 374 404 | 0.14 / 13.6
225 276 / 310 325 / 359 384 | 0.15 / 12.9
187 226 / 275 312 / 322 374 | 0.19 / 13.7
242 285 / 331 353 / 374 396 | -0.07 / 12.8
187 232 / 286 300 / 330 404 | 0.07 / 13.6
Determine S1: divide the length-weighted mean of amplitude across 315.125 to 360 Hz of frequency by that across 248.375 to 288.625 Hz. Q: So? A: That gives 1.20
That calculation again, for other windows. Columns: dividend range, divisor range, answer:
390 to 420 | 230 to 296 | 1.12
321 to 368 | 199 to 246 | 1.01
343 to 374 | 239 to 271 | 1.28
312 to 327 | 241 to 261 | 1.21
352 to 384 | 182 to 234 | 1.01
